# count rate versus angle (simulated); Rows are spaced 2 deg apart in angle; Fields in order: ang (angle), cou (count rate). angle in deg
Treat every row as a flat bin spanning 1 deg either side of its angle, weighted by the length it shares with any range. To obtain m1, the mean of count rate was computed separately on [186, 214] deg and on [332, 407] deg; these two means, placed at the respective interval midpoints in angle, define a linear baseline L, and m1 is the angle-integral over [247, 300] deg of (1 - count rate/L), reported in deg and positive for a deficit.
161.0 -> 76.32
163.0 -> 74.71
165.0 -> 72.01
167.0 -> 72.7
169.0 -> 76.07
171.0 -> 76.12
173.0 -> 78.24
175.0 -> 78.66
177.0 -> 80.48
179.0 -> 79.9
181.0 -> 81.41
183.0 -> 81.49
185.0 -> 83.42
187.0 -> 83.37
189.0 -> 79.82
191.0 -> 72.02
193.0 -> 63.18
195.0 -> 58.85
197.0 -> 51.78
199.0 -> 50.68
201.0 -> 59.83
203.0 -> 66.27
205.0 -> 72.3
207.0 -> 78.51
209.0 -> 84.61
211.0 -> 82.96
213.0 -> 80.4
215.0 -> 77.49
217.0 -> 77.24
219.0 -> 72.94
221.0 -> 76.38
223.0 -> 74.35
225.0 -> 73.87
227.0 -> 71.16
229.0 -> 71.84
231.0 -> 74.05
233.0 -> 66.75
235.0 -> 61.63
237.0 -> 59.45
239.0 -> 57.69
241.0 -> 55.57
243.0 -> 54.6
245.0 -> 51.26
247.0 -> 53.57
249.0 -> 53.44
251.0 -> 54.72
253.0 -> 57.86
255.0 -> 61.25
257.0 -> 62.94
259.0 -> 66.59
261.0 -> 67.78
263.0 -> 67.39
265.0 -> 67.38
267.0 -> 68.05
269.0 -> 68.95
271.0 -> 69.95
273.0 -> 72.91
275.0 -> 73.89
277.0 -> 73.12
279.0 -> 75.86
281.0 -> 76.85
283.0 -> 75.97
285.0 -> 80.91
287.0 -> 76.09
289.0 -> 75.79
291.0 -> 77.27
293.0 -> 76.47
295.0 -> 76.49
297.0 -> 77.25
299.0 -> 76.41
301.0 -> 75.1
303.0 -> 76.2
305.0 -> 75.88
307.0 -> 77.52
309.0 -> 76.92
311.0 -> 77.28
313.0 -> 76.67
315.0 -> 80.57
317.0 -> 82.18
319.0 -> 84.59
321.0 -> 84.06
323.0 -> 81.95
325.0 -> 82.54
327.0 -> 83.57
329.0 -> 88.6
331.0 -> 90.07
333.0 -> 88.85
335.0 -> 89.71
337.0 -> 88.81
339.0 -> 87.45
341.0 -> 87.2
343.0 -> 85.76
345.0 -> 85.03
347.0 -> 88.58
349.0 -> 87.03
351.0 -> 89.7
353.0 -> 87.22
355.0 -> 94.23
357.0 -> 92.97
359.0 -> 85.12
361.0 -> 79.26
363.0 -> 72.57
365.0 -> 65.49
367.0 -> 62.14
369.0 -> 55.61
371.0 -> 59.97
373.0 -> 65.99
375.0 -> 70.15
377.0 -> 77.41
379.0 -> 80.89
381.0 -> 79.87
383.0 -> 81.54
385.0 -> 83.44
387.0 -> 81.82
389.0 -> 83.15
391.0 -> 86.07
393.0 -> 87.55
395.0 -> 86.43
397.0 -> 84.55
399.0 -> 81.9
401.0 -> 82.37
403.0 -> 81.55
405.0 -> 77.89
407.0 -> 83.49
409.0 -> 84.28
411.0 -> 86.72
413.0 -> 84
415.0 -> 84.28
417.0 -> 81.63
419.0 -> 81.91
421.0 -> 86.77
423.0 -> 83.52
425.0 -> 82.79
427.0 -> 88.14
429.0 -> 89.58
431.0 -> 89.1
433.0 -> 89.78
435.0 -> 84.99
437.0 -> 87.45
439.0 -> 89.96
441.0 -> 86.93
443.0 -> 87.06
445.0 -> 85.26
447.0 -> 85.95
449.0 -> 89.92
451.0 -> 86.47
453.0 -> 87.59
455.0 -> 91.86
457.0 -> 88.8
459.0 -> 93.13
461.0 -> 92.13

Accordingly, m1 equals 3.5 deg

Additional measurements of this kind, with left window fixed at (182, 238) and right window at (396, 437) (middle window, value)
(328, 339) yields -1.3 deg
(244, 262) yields 3.8 deg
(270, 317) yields 0.4 deg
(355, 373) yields 1.9 deg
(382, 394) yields -0.2 deg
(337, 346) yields -0.8 deg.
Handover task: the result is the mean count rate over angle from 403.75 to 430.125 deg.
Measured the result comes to 84.2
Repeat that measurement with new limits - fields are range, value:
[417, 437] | 86.1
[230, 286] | 65.4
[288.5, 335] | 80.4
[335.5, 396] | 80.7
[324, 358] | 88.1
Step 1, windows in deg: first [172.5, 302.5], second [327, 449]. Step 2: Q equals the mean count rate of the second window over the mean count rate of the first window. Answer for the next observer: 1.18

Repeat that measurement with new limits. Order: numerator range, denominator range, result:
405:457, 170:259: 1.25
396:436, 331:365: 0.98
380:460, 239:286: 1.30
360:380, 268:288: 0.93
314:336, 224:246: 1.34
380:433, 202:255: 1.24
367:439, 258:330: 1.07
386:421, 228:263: 1.37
